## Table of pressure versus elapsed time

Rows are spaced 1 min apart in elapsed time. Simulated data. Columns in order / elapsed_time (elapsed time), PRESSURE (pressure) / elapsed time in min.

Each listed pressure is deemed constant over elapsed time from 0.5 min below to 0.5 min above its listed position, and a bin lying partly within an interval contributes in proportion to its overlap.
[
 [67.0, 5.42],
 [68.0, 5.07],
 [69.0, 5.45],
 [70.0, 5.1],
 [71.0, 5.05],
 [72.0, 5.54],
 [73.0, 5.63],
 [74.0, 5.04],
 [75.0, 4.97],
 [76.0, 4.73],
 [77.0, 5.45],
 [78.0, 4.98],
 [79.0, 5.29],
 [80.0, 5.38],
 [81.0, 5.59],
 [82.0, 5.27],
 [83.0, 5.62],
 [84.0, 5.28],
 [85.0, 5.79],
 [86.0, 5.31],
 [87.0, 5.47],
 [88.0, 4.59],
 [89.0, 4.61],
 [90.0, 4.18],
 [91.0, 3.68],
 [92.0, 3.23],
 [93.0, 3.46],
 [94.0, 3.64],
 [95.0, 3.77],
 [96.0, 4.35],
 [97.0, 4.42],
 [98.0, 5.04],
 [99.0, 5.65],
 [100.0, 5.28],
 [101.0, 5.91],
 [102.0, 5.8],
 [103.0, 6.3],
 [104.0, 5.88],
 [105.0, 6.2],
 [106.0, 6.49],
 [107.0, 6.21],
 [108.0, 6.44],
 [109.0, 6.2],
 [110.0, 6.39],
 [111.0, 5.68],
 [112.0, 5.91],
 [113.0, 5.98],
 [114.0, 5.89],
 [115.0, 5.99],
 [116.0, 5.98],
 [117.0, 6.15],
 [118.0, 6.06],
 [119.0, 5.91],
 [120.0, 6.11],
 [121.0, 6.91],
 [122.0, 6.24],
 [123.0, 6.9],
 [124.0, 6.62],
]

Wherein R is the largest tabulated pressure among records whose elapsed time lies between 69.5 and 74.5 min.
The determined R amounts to 5.63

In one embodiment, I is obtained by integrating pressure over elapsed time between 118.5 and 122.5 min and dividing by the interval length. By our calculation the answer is 6.29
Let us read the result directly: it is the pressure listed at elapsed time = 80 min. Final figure 5.38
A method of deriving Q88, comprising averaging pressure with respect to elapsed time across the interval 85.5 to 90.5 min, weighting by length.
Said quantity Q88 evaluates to 4.83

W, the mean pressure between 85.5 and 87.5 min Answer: 5.39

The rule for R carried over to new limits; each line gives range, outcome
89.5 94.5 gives 4.18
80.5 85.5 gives 5.79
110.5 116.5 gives 5.99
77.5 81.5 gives 5.59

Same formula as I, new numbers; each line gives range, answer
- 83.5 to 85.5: 5.54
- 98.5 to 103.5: 5.79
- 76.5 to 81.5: 5.34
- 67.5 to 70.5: 5.21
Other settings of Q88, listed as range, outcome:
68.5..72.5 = 5.29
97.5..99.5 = 5.35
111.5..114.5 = 5.93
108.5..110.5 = 6.29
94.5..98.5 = 4.39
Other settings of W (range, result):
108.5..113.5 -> 6.03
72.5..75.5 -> 5.21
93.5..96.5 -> 3.92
